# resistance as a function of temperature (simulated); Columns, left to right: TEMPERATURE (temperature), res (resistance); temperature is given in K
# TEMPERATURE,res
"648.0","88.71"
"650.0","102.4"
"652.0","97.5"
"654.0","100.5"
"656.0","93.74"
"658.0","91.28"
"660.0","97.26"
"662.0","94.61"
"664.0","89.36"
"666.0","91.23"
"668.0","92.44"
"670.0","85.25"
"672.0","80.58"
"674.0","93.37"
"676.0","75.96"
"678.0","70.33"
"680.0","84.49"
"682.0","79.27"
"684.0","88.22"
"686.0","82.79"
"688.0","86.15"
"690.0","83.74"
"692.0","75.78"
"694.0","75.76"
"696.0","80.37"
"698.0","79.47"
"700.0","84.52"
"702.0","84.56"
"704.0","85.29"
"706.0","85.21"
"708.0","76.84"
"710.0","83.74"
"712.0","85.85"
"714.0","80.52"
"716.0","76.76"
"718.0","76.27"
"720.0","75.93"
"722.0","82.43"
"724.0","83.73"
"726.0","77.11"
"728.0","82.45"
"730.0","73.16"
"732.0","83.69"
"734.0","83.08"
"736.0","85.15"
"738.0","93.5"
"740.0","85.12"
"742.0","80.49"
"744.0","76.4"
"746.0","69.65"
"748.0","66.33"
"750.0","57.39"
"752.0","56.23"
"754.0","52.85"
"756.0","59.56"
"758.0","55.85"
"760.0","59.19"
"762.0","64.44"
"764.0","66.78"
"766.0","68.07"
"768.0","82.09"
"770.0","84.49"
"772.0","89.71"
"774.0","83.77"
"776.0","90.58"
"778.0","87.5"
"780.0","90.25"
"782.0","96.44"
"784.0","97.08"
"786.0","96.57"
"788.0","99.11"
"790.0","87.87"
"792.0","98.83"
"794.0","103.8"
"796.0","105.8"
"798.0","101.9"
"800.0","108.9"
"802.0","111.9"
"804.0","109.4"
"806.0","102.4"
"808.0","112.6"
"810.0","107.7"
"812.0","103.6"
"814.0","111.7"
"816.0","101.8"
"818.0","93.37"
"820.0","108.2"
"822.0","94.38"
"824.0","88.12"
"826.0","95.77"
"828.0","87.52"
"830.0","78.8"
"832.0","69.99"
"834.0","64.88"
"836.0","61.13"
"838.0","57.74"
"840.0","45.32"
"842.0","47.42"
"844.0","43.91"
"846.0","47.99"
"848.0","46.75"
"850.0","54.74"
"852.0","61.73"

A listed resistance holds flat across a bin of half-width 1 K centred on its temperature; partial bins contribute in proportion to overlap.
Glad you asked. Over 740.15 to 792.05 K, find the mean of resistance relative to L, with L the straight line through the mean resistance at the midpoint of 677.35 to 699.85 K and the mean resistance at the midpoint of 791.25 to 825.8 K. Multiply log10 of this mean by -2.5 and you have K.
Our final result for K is 0.23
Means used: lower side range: 80.9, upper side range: 104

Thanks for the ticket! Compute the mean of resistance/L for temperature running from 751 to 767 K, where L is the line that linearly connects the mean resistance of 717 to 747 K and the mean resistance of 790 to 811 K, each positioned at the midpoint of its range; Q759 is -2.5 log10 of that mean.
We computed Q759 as 0.44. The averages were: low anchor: 80.5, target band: 60.4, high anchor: 105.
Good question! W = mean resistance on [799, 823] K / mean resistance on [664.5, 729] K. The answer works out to 1.28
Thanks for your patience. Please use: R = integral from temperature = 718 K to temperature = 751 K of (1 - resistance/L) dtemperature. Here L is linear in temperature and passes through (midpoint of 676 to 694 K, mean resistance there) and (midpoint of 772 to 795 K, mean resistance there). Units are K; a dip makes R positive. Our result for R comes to 3.3 K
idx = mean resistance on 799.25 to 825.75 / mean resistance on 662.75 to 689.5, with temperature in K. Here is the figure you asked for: 1.23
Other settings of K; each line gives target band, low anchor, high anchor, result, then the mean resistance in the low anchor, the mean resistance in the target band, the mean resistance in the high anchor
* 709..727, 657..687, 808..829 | 0.13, 86.4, 80.3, 99.9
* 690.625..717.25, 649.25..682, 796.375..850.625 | 0.09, 89.6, 81.1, 84.1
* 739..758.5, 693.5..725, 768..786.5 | 0.29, 81.2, 66.2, 90.1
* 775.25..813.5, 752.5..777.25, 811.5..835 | -0.23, 71.3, 101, 91.3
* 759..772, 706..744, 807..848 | 0.12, 81.4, 72.3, 80.3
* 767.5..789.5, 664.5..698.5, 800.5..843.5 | -0.05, 82.8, 90.8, 88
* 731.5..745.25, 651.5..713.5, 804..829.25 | 0.10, 85.5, 83.7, 101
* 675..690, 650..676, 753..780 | 0.09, 92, 81.2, 73.3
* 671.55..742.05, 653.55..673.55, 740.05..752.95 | -0.03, 91.4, 81.7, 69.1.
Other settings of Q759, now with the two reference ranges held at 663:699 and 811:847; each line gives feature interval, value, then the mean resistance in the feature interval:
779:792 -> -0.19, 94.9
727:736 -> 0.00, 81.1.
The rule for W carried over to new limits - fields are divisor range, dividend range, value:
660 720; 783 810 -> 1.24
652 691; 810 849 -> 0.88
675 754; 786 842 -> 1.17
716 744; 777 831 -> 1.22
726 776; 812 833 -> 1.27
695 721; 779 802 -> 1.22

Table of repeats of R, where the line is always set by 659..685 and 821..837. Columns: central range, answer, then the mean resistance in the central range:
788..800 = -2.8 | 100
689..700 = 0.8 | 79.5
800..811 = -3.8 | 109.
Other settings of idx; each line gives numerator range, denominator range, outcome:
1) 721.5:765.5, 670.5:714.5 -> 0.88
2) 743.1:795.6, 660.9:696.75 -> 0.94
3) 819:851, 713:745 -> 0.84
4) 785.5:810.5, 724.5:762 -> 1.44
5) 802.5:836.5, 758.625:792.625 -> 1.12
